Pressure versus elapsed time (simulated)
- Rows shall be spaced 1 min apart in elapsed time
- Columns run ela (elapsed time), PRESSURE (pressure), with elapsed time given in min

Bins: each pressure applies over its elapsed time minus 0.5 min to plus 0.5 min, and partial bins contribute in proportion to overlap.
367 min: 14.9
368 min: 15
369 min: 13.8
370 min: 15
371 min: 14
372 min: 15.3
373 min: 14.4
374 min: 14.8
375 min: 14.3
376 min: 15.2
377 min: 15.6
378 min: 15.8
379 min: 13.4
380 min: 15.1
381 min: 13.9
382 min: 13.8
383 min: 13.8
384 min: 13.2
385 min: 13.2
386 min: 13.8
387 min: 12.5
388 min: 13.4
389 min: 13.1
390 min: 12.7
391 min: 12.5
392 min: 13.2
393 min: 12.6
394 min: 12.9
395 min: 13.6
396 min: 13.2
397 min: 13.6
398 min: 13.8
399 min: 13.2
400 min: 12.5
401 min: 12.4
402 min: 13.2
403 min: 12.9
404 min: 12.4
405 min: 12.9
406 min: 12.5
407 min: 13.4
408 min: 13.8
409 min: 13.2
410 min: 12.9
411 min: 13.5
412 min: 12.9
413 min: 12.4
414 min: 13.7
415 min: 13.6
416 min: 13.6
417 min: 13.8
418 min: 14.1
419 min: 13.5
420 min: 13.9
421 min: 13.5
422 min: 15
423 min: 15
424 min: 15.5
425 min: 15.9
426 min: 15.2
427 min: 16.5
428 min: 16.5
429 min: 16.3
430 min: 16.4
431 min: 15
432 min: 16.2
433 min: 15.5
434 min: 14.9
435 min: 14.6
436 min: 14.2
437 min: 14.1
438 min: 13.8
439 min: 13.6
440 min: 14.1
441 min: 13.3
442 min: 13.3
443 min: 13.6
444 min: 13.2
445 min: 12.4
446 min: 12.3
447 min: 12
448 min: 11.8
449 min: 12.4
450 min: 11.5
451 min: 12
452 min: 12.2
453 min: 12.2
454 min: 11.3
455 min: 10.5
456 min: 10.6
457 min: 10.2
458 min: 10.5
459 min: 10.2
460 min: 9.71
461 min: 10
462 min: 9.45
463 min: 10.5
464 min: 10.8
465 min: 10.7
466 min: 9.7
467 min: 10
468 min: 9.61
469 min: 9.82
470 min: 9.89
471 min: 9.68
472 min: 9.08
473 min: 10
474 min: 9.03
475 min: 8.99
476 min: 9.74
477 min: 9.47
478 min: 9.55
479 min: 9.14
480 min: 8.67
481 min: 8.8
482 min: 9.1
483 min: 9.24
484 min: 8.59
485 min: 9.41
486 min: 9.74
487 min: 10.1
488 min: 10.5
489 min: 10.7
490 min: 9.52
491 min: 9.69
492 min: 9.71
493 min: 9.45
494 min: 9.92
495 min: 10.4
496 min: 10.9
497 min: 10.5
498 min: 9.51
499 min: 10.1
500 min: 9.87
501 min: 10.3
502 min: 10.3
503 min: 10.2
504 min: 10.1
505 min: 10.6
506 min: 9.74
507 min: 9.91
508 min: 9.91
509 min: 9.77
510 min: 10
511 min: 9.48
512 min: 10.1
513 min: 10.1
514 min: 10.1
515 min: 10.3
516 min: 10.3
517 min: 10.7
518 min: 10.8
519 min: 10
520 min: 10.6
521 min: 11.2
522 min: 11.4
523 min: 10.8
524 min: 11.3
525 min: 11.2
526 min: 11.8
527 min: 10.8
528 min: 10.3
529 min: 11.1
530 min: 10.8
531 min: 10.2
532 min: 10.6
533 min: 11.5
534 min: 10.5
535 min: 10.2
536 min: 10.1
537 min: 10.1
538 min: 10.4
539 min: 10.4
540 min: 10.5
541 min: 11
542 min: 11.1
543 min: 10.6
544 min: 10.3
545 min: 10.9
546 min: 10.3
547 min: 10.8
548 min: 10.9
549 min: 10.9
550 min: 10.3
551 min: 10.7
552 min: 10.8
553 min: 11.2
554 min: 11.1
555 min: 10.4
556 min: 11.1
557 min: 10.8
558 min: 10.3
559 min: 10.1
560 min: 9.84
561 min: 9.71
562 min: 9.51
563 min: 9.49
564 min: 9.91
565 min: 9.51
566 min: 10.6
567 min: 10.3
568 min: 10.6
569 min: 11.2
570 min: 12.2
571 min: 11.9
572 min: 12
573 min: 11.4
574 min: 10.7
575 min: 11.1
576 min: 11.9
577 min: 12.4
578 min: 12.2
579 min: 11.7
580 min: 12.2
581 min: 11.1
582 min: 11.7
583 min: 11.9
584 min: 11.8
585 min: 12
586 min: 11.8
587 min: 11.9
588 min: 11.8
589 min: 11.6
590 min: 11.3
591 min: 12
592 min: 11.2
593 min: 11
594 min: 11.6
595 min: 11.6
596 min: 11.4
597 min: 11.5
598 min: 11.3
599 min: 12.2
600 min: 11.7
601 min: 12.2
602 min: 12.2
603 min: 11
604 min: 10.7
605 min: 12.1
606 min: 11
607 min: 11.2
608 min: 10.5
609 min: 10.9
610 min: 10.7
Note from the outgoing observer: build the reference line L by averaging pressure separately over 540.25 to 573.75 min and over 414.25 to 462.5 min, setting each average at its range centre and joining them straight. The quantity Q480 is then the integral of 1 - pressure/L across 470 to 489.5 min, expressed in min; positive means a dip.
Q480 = 4.6 min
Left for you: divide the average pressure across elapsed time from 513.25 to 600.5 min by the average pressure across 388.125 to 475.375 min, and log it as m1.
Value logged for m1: 0.9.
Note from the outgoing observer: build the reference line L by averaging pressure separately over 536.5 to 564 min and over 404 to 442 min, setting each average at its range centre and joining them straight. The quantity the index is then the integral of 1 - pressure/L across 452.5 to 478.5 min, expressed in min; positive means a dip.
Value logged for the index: 5.9 min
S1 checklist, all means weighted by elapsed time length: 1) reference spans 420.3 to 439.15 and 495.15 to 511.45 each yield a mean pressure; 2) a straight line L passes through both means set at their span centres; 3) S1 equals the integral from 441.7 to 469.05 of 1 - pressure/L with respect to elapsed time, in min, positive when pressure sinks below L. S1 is 4.59 min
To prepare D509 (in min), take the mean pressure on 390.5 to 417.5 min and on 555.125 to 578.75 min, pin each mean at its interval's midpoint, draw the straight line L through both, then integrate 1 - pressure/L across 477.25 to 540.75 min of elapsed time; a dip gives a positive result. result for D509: 7.8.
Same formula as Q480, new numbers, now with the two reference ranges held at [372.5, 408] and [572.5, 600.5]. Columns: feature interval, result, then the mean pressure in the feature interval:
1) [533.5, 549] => 2.0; 10.6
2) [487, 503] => 3.1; 10.1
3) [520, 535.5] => 1.7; 10.9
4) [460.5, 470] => 2.0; 10.1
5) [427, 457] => -0.9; 13.4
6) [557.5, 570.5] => 1.8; 10.3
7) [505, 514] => 1.8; 9.93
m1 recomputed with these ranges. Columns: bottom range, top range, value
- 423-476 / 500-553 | 0.85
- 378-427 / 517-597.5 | 0.81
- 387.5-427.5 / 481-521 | 0.74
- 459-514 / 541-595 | 1.13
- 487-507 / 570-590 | 1.16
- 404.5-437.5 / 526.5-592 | 0.76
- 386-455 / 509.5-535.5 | 0.78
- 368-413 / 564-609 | 0.84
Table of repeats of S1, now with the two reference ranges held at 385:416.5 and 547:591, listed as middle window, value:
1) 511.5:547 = 2.8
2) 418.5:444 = -4.0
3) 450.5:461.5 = 1.4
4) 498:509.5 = 1.8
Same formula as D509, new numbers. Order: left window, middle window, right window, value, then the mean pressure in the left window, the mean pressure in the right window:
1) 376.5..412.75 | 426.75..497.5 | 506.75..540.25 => 3.4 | 13.3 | 10.5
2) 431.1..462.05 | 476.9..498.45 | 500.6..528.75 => 3.0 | 12.5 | 10.4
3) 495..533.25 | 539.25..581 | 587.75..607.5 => 0.8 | 10.4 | 11.5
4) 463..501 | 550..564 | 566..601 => 0.9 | 9.74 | 11.6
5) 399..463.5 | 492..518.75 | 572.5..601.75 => 5.0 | 13.2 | 11.7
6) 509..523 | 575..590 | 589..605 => -0.6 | 10.4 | 11.5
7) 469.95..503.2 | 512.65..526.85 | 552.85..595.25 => -0.7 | 9.69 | 11.2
